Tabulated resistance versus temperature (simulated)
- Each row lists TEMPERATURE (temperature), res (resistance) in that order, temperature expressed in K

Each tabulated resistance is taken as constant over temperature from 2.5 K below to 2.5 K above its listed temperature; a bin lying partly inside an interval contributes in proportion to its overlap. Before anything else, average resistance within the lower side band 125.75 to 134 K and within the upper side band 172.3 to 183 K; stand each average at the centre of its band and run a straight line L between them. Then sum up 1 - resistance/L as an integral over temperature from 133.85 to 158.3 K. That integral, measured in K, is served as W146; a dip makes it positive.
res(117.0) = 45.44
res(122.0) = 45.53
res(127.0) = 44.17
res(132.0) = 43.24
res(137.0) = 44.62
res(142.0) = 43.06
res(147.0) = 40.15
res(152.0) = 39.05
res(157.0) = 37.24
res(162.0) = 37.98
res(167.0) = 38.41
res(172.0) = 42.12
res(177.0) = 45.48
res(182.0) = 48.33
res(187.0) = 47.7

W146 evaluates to 1.8 K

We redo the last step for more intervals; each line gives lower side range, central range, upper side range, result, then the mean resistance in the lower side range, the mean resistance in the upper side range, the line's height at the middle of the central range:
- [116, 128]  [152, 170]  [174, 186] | 3.1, 45.1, 46.8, 46.2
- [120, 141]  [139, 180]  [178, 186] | 5.0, 44.3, 47.7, 46.2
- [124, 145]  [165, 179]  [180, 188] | 1.5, 43.7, 48.1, 47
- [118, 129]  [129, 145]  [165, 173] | 0.0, 45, 40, 43.5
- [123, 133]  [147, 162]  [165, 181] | 1.7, 44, 42.7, 43.3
